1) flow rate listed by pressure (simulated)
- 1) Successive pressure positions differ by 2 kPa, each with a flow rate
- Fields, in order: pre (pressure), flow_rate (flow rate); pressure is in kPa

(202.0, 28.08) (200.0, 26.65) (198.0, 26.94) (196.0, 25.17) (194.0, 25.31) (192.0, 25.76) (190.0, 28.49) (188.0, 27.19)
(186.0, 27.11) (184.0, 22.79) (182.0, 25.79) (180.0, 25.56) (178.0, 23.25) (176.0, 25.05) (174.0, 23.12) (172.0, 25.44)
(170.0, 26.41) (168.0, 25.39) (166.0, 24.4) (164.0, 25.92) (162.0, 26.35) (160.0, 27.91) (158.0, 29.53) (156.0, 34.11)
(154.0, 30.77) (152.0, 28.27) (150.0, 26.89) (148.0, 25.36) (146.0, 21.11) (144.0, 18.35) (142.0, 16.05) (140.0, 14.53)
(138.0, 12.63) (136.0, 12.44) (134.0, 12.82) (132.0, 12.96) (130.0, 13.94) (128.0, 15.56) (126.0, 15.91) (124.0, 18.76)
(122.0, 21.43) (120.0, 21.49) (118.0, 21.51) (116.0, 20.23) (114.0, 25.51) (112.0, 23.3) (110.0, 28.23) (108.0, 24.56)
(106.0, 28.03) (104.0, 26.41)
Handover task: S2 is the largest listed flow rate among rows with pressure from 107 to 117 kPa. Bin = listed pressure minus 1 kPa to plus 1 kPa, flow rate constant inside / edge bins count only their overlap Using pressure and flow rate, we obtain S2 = 28.23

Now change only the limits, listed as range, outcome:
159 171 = 27.91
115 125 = 21.51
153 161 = 34.11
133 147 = 21.11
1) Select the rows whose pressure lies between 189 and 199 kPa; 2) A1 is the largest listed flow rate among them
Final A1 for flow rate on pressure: 28.49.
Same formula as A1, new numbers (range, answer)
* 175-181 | 25.56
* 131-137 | 12.96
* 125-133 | 15.91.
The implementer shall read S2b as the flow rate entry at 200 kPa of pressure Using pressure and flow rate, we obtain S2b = 26.65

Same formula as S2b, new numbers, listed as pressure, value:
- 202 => 28.08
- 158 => 29.53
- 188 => 27.19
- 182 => 25.79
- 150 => 26.89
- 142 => 16.05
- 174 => 23.12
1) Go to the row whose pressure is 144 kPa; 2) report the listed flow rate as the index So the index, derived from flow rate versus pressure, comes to 18.35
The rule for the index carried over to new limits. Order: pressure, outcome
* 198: 26.94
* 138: 12.63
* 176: 25.05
